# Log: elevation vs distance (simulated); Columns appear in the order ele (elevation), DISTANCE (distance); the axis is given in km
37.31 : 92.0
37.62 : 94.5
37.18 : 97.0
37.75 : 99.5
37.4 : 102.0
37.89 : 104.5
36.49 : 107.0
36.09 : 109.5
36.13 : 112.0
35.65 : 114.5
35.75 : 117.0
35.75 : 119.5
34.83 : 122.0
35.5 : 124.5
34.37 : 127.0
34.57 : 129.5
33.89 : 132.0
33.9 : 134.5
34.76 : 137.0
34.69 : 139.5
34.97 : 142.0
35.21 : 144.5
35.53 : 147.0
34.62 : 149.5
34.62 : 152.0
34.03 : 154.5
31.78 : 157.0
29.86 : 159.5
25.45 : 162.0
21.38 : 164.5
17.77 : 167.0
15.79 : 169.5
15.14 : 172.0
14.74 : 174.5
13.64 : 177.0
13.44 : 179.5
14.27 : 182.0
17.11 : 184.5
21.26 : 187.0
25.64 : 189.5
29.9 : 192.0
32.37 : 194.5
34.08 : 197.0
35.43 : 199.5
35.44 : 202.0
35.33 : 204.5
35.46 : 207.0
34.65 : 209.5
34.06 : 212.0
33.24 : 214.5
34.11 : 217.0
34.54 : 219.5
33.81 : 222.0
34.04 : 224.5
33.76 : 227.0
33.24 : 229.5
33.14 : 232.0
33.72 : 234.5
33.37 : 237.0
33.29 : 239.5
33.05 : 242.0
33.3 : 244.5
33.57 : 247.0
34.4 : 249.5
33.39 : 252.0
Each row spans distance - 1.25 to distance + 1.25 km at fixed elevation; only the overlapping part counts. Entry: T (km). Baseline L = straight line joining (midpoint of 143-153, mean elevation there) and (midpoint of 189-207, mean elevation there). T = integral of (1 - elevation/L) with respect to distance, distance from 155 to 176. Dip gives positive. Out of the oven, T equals 7.7 km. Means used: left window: 35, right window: 33.1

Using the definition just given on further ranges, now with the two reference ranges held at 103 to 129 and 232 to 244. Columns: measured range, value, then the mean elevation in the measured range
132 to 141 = 0.3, 34.4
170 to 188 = 9.9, 15.6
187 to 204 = 1.3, 31.5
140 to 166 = 2.5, 31.7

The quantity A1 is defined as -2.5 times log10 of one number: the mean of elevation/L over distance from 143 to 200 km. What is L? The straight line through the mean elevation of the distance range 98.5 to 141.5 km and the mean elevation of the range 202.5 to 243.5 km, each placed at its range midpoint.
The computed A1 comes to 0.35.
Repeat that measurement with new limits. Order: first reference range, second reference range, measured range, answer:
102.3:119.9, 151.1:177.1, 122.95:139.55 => -0.104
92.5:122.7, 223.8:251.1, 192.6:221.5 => -0.002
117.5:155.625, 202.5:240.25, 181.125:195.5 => 0.410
